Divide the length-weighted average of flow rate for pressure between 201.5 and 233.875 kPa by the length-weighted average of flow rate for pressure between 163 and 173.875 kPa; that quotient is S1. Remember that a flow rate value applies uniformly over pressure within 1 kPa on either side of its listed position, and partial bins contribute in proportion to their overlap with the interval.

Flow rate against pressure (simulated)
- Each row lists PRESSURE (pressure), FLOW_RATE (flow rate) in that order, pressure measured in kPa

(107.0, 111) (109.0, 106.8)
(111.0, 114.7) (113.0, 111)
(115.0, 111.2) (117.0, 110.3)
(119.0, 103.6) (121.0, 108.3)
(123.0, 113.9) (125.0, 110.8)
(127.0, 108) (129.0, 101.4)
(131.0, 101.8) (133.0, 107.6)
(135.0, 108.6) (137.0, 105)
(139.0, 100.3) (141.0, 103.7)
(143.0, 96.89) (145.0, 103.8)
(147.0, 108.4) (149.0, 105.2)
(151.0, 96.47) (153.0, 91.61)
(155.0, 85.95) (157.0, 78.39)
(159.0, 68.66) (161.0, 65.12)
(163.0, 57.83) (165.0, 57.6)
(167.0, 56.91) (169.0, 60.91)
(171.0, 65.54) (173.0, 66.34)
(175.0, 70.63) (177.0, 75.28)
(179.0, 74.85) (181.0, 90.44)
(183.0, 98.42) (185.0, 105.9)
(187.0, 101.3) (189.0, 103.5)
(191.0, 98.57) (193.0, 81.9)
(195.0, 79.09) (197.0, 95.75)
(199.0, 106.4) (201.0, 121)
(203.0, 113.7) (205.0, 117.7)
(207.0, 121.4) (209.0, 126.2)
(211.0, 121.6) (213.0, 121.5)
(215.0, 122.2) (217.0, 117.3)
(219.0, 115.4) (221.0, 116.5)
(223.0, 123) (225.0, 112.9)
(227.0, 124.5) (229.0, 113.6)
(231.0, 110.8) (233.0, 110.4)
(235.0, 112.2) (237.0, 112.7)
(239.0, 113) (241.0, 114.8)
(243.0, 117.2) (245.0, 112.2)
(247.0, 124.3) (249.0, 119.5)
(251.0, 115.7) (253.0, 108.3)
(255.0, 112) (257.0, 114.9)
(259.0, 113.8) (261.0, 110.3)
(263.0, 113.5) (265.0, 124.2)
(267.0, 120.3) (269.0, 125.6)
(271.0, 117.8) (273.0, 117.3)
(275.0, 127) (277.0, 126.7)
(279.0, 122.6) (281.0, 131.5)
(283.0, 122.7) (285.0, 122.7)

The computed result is 1.9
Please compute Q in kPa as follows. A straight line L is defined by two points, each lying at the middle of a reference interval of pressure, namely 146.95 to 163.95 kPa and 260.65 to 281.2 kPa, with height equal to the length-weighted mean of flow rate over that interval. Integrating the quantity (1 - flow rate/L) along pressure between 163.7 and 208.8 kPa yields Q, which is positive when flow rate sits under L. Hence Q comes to 2.0 kPa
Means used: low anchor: 82.9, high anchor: 121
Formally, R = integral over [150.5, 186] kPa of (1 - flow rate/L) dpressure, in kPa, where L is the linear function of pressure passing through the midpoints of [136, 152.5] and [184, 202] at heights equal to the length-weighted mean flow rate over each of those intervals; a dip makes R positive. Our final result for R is 8.8 kPa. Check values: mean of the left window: 102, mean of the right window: 99.3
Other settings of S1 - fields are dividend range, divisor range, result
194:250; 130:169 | 1.29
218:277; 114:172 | 1.25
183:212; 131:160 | 1.09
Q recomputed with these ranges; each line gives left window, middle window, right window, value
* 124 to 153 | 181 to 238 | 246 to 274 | 0.5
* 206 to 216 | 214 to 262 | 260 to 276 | 2.3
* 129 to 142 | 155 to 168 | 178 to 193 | 4.4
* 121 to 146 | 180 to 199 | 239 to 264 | 2.4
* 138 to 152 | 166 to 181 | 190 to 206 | 4.9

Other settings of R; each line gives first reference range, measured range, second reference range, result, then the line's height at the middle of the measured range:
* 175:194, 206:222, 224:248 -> -2.39 kPa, 105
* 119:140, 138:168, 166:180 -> 0.36 kPa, 85.2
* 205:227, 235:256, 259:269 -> 0.65 kPa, 118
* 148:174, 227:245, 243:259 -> -0.89 kPa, 108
